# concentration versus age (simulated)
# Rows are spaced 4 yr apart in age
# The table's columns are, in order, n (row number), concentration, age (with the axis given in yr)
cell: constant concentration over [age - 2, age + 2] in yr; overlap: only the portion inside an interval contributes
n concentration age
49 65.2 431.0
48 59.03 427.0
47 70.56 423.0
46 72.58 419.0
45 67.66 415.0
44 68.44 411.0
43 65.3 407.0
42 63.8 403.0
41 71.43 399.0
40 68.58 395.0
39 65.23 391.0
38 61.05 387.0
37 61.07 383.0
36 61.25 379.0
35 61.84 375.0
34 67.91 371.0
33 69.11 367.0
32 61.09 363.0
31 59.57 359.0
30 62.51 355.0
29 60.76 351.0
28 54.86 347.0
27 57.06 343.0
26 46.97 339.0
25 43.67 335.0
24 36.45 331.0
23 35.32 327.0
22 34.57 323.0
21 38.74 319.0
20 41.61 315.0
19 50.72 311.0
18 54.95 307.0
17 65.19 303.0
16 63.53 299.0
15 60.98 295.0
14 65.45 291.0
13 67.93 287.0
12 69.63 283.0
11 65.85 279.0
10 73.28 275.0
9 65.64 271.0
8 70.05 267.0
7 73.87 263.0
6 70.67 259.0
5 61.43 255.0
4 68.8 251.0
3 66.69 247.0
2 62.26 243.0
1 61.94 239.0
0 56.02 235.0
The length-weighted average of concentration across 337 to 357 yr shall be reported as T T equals 56.4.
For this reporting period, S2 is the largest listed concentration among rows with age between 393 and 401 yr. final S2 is 71.43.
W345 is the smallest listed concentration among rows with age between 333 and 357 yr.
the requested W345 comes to 43.67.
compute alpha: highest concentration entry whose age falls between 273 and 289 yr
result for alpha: 73.28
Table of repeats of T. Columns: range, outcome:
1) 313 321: 40.2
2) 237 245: 62.1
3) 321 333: 35.4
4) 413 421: 70.1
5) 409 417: 68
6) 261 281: 69.7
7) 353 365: 61.1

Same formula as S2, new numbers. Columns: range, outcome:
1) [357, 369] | 69.11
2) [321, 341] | 46.97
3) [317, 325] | 38.74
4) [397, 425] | 72.58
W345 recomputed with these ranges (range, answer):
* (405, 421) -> 65.3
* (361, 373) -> 61.09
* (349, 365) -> 59.57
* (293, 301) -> 60.98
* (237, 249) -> 61.94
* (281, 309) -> 54.95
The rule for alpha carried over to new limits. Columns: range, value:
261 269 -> 73.87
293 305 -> 65.19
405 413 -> 68.44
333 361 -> 62.51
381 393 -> 65.23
